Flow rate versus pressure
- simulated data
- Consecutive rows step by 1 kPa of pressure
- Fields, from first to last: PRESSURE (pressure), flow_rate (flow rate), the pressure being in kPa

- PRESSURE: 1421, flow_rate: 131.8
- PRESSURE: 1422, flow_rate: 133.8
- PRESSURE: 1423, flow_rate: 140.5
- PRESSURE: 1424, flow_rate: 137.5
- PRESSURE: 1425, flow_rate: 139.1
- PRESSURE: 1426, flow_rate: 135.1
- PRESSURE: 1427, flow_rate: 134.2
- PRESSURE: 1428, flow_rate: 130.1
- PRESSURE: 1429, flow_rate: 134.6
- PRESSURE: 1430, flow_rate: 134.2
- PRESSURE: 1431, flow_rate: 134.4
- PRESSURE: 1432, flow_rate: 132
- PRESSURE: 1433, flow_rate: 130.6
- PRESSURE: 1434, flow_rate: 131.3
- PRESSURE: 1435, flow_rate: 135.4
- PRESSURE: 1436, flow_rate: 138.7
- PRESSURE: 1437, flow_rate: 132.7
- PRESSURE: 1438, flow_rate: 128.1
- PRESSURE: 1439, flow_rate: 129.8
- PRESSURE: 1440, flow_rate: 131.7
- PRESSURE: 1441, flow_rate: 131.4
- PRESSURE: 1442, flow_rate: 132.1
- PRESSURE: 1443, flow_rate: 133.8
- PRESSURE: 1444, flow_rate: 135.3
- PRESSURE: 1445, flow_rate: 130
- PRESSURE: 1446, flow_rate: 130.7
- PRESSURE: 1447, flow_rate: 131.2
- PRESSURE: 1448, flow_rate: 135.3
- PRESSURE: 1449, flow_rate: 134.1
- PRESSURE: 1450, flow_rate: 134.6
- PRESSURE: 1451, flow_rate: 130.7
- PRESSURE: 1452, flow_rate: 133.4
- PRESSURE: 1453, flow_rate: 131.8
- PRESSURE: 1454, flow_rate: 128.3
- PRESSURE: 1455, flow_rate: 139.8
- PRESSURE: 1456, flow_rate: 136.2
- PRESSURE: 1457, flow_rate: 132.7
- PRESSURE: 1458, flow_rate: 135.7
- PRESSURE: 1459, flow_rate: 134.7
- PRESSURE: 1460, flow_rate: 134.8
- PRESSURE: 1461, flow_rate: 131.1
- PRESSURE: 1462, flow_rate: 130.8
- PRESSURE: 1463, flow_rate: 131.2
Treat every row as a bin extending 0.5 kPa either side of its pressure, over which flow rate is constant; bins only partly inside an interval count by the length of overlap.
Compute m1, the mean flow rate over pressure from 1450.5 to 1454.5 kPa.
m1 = 131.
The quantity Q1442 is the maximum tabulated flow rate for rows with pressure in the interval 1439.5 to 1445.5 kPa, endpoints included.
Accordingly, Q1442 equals 135.3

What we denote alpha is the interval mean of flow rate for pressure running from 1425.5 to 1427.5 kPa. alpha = 135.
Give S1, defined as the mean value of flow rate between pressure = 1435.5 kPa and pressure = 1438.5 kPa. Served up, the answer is 133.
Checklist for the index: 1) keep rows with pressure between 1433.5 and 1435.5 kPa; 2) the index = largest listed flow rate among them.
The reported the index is 135.4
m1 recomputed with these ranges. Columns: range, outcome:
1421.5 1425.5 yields 138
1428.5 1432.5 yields 134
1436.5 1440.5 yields 131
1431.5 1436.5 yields 134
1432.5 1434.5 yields 131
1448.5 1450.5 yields 134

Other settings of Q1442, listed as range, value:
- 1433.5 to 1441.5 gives 138.7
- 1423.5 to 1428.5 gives 139.1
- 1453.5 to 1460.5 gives 139.8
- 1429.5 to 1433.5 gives 134.4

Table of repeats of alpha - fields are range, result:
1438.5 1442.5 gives 131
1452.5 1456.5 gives 134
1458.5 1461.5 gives 134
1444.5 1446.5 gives 130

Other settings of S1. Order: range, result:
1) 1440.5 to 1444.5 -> 133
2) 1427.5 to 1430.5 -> 133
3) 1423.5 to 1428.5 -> 135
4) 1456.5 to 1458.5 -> 134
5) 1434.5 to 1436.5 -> 137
